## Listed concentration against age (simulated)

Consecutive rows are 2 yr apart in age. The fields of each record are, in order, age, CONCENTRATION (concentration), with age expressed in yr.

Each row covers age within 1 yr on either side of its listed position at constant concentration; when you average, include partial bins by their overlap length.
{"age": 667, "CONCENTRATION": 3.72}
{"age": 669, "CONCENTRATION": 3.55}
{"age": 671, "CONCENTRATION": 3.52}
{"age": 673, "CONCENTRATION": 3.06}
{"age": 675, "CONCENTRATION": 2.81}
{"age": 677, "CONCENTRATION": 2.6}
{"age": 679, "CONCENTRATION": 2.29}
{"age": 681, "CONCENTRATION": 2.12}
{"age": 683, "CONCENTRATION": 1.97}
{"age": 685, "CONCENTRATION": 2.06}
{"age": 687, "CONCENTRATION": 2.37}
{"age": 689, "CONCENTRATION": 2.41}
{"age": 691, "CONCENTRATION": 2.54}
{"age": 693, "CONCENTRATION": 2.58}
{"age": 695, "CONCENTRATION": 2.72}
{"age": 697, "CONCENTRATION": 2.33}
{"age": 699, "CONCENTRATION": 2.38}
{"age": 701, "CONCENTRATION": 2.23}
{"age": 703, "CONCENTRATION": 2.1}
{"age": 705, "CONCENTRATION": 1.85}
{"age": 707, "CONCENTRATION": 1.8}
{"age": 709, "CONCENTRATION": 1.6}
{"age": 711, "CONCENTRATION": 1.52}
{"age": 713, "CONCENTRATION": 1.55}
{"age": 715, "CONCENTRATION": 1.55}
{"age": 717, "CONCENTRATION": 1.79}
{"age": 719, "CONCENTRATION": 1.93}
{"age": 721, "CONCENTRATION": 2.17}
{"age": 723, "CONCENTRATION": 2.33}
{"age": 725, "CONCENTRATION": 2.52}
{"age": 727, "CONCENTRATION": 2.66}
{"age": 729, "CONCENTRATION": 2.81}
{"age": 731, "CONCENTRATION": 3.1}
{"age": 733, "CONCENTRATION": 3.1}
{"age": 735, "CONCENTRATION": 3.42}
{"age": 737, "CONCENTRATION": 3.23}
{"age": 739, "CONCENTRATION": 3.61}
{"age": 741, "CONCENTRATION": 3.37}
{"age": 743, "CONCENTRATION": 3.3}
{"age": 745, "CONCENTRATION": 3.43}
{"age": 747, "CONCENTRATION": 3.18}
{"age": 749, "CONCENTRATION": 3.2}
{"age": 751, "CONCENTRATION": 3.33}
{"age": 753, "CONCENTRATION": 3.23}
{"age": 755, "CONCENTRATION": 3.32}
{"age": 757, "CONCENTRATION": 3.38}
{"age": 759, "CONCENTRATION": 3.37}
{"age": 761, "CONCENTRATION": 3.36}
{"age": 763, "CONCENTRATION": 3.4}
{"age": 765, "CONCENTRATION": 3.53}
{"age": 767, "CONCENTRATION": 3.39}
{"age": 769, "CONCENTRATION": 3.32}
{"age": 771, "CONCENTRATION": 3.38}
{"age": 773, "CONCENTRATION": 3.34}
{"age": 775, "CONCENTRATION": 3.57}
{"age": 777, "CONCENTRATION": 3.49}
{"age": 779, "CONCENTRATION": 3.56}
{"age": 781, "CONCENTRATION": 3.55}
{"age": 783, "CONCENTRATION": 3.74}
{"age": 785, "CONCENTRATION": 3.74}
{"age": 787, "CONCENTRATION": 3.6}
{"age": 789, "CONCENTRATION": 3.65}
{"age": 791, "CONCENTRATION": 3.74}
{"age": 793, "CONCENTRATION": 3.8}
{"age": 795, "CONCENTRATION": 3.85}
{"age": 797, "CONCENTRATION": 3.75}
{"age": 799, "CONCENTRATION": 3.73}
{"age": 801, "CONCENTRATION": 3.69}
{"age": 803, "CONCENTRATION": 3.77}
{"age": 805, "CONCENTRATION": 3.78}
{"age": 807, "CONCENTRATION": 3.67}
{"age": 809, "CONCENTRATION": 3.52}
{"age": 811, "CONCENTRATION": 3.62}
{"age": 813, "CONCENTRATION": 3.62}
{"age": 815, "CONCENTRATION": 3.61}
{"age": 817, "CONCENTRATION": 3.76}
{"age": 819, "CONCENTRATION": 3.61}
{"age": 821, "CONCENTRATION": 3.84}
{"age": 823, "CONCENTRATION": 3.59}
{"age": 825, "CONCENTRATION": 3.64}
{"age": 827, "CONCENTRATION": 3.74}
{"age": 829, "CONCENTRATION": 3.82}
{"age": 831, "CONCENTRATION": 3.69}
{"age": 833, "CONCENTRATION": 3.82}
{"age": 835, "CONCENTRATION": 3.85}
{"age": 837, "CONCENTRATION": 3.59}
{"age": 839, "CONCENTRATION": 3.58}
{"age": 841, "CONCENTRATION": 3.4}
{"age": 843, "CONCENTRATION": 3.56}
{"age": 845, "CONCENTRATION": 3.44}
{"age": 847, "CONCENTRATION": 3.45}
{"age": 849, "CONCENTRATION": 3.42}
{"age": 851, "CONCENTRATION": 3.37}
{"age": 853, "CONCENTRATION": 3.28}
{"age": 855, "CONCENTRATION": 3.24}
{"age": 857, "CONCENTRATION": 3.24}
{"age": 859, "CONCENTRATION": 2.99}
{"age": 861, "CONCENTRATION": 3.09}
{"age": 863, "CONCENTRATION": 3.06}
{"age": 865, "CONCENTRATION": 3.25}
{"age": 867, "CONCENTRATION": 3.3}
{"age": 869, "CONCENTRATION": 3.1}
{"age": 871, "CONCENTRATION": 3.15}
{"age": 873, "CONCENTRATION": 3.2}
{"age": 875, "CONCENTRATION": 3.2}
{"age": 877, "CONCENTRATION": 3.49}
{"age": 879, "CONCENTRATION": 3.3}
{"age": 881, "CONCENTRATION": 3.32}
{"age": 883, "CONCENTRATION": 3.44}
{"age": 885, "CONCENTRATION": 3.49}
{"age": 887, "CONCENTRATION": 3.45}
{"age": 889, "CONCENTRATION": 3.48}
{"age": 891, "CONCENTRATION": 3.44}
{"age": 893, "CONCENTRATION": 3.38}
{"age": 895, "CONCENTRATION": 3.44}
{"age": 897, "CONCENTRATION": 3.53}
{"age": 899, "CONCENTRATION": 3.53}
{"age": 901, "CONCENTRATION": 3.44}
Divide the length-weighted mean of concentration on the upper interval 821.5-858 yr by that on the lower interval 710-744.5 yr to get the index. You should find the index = 1.4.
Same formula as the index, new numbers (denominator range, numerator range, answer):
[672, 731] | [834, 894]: 1.49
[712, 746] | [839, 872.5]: 1.22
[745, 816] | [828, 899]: 0.96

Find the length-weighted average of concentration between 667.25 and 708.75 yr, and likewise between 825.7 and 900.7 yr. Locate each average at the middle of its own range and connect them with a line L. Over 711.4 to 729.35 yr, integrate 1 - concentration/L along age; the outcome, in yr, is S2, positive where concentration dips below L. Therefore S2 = 3.7 yr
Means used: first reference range 2.47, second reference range 3.41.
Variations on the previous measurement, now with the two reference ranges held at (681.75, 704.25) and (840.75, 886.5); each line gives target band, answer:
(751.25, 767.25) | -3.9 yr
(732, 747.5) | -4.4 yr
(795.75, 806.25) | -2.9 yr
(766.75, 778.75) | -2.8 yr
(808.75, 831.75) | -4.7 yr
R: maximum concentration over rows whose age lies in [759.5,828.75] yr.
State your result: 3.85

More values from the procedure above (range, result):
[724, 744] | 3.61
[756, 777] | 3.57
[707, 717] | 1.8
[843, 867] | 3.56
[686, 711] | 2.72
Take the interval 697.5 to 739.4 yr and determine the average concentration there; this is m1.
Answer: 2.33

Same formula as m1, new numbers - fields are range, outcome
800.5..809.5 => 3.69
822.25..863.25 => 3.48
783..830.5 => 3.7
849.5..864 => 3.19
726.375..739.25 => 3.12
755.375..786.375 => 3.47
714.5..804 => 3.26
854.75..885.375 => 3.24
